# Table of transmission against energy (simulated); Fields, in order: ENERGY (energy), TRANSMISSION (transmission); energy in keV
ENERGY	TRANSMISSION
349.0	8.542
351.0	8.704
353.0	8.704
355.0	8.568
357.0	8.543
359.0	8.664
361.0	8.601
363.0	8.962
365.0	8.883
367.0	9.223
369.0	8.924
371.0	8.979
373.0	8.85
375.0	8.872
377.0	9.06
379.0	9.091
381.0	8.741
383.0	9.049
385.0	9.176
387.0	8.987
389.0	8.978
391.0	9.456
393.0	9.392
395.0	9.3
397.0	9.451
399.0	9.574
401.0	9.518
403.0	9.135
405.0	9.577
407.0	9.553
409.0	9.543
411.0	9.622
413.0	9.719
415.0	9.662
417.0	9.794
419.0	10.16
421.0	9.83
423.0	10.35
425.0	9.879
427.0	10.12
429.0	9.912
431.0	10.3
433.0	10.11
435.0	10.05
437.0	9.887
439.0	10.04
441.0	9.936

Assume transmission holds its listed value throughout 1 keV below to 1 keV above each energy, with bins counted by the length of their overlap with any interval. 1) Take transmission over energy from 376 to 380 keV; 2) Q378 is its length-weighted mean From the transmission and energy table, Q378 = 9.08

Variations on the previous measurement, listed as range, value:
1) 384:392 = 9.15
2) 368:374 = 8.92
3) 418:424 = 10.1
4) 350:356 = 8.66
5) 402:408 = 9.42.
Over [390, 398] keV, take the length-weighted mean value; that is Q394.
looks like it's 9.4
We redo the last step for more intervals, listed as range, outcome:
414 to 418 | 9.73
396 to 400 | 9.51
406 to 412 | 9.57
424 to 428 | 10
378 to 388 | 9.01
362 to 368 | 9.02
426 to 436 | 10.1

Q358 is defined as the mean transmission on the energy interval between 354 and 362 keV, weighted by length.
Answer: 8.59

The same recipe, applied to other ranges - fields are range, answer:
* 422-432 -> 10.1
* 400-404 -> 9.33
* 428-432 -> 10.1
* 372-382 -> 8.92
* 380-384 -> 8.89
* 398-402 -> 9.55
